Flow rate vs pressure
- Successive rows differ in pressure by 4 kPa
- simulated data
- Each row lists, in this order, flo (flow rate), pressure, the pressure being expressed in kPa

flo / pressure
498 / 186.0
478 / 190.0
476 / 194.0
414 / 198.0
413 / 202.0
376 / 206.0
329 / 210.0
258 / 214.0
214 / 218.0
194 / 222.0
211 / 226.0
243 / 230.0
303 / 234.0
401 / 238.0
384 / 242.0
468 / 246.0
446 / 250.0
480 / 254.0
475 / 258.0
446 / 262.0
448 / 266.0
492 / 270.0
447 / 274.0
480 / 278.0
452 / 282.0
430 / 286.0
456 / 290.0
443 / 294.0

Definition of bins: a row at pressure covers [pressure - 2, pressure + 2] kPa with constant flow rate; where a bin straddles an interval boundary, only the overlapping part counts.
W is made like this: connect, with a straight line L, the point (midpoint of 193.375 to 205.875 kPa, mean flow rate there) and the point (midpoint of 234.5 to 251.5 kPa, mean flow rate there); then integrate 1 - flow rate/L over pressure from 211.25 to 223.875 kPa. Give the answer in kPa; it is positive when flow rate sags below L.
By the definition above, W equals 5.7 kPa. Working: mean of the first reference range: 421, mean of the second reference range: 413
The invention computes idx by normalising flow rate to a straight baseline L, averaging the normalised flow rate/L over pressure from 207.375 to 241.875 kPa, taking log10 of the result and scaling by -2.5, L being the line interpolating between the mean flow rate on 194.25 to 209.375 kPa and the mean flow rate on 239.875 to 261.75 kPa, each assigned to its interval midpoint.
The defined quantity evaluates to 0.47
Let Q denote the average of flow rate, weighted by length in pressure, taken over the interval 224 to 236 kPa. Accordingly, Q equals 252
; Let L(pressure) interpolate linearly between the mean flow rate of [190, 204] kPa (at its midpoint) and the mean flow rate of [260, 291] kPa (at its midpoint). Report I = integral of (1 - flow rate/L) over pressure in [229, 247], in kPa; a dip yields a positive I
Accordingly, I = 3.6 kPa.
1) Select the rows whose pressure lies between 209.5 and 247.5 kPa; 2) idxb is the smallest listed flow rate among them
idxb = 194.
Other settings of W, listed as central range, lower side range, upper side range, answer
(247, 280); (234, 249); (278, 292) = -2.84 kPa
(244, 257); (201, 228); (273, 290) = -3.21 kPa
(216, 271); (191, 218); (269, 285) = 7.16 kPa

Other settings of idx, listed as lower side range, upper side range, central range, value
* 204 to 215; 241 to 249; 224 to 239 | 0.37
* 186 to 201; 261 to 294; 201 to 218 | 0.37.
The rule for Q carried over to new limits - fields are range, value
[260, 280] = 463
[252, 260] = 478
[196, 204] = 414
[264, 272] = 470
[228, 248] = 360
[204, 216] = 321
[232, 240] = 352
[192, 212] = 402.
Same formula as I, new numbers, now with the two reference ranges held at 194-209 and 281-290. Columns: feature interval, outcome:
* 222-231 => 4.3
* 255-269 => -0.9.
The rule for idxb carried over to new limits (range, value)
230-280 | 243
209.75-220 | 214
